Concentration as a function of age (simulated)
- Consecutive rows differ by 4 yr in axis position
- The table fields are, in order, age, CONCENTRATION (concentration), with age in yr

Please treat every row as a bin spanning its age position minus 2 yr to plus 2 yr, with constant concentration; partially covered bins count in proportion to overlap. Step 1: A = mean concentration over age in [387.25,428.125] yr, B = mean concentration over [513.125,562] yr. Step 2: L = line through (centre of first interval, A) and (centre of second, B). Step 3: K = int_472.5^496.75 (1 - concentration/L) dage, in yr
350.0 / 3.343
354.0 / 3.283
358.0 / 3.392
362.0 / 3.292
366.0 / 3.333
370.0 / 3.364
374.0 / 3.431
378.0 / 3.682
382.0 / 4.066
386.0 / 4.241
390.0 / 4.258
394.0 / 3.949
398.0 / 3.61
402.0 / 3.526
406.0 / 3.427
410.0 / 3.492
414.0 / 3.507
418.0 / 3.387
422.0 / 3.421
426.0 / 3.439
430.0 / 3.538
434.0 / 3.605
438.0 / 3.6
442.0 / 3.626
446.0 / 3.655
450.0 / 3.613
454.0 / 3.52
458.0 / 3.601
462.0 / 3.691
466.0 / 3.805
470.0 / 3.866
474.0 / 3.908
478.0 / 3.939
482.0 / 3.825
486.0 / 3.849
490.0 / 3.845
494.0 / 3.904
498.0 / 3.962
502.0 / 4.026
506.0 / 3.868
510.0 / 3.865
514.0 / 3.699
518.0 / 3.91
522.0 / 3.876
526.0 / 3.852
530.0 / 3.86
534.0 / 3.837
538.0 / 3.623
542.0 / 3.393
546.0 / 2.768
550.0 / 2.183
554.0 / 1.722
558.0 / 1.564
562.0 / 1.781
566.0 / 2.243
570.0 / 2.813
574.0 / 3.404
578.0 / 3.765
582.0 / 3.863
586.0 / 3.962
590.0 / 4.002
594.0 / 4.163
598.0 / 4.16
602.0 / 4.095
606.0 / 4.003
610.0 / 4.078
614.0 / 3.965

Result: -4.1 yr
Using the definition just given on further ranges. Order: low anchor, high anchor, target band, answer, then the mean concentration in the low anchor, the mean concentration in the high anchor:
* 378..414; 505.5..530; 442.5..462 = 1.1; 3.8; 3.84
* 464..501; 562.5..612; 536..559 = 7.1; 3.88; 3.65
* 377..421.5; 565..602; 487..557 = 3.2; 3.73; 3.66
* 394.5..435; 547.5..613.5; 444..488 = -4.2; 3.51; 3.25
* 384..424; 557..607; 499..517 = -1.8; 3.68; 3.39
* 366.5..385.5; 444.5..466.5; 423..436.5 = 0.5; 3.66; 3.64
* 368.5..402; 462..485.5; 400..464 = 4.9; 3.81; 3.85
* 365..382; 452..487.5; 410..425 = 0.8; 3.53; 3.78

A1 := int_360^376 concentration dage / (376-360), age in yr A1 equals 3.35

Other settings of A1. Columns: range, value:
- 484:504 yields 3.92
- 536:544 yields 3.51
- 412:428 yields 3.44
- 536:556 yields 2.74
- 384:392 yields 4.25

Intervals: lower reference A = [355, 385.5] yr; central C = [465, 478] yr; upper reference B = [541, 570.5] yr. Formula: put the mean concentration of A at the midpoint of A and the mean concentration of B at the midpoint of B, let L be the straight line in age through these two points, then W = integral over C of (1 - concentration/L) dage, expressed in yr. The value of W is -4.80 yr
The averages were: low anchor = 3.54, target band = 3.88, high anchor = 2.25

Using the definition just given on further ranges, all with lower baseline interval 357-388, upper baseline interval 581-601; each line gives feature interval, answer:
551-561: 5.7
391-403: -0.3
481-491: 0.0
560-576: 5.8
